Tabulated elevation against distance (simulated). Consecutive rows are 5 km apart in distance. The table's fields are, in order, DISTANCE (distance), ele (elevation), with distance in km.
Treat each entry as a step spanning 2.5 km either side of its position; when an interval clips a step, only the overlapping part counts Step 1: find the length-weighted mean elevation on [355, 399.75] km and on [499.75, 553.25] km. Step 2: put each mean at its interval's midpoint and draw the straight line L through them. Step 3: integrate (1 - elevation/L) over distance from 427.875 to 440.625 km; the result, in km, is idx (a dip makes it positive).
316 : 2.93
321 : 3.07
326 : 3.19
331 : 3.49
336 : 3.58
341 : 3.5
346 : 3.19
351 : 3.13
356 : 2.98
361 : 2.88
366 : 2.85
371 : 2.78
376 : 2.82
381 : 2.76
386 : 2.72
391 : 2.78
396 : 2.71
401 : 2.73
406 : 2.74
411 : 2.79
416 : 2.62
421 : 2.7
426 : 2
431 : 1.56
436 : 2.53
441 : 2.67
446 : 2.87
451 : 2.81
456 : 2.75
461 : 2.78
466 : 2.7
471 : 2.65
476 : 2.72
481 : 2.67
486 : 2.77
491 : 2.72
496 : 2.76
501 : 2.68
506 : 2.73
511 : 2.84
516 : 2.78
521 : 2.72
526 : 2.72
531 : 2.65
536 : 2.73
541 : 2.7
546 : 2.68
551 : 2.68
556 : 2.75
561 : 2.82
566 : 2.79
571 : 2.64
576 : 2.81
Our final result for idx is 2.9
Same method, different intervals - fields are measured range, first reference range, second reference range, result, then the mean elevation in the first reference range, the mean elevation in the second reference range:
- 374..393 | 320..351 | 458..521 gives 2.28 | 3.33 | 2.73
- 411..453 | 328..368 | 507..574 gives 7.17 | 3.2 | 2.73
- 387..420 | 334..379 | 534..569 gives 2.90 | 3.07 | 2.73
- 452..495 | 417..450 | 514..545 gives -3.11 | 2.42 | 2.71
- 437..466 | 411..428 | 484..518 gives -1.72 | 2.5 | 2.75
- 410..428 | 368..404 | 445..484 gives 1.51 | 2.76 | 2.74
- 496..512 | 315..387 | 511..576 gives 0.32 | 3.07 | 2.73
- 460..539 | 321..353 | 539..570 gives 4.30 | 3.33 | 2.73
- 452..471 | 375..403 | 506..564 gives 0.04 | 2.75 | 2.73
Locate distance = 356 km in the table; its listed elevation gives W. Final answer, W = 2.98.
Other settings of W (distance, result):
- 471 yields 2.65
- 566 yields 2.79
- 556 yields 2.75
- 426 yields 2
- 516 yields 2.78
